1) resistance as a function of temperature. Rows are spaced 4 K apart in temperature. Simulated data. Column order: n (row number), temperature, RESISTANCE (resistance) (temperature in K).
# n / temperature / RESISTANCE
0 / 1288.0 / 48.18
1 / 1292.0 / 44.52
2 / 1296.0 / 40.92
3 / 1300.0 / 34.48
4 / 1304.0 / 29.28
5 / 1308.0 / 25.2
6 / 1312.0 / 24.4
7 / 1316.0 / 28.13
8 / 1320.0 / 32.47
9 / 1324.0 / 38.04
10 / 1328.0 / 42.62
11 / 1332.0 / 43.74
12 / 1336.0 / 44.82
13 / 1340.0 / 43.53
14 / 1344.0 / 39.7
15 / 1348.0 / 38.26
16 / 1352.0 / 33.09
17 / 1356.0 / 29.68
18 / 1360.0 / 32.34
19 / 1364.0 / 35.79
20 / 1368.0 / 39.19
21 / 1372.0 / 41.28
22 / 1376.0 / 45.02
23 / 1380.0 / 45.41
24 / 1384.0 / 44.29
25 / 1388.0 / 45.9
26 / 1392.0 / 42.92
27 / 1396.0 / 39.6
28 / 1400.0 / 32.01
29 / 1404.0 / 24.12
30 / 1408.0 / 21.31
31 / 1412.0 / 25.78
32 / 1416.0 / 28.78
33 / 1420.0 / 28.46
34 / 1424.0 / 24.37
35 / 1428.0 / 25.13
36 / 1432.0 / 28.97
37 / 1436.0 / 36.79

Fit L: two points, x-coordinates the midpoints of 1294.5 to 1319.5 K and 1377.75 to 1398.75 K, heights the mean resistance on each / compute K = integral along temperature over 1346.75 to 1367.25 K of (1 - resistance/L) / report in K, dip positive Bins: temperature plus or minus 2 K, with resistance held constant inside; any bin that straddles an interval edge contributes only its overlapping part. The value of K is 2.28 K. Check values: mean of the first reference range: 30.3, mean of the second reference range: 43.2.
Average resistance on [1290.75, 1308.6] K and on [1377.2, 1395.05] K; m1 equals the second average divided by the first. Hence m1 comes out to 1.26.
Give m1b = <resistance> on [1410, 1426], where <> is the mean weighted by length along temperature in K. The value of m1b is 26.8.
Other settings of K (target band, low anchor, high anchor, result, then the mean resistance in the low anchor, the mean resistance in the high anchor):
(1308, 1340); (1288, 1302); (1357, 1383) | 3.51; 41.1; 39.6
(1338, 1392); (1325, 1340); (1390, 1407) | -1.76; 43.3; 33.9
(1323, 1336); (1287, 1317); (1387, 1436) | -3.53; 34.1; 30.6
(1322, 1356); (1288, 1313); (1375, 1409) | -3.52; 34.7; 38.1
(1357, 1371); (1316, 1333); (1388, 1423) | -0.54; 37.6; 31.1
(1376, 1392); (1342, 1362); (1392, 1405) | -4.92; 34.6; 34.2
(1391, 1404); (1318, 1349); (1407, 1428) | -2.73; 40.5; 25.9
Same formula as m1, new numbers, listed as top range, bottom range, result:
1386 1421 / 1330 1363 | 0.85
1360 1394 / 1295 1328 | 1.31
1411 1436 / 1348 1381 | 0.74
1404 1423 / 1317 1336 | 0.66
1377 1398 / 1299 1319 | 1.55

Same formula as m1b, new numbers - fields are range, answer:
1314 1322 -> 30.3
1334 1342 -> 44.2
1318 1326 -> 35.3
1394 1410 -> 29.3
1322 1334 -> 41.5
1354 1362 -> 31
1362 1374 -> 38.8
